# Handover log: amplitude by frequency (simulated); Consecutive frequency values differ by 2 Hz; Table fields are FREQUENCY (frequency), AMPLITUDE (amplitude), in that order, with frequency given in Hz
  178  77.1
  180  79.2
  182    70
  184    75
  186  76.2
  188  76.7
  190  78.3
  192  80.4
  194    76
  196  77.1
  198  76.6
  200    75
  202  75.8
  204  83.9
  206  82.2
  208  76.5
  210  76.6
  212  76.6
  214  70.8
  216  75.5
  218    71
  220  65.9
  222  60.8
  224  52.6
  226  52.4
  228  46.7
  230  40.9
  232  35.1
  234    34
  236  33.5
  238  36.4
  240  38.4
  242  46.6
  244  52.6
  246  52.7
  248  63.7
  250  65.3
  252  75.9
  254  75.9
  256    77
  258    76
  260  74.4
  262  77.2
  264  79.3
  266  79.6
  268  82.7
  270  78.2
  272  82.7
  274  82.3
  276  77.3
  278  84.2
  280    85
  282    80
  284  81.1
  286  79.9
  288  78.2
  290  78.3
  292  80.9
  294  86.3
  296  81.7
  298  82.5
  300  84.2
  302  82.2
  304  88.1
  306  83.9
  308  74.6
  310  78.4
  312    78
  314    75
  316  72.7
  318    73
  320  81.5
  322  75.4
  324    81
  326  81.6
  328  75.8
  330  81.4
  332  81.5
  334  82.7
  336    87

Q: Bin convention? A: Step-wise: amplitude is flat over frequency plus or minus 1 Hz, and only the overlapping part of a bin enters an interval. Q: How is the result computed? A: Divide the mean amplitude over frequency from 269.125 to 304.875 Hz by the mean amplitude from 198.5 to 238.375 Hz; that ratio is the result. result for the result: 1.3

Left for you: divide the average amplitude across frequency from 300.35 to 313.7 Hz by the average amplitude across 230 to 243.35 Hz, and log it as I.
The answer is 2.12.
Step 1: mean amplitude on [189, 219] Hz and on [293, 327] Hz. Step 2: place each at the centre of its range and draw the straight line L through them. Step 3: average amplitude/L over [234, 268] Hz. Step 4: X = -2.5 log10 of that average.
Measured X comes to 0.24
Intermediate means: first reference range 76.8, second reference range 80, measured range 62.5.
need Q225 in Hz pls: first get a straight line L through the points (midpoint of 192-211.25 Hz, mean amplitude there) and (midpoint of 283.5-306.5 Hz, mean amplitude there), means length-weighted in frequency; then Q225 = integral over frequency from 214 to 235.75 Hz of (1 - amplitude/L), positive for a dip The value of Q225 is 7.0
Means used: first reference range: 77.9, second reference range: 82.3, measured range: 53.6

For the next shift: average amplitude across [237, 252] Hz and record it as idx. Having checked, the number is 52.5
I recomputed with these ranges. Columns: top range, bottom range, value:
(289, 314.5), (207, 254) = 1.43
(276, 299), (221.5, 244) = 1.88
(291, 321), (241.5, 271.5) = 1.13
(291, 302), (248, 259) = 1.14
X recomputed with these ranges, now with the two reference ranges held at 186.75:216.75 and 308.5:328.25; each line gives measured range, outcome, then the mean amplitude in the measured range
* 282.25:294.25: -0.044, 80.4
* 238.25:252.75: 0.367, 55.1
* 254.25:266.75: 0.001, 77.1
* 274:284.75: -0.060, 81.6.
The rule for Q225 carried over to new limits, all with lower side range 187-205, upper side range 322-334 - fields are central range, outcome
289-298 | -0.3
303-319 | 0.4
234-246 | 5.6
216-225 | 1.6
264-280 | -0.4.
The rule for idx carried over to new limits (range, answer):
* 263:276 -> 80.5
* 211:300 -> 68.1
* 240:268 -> 68.3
